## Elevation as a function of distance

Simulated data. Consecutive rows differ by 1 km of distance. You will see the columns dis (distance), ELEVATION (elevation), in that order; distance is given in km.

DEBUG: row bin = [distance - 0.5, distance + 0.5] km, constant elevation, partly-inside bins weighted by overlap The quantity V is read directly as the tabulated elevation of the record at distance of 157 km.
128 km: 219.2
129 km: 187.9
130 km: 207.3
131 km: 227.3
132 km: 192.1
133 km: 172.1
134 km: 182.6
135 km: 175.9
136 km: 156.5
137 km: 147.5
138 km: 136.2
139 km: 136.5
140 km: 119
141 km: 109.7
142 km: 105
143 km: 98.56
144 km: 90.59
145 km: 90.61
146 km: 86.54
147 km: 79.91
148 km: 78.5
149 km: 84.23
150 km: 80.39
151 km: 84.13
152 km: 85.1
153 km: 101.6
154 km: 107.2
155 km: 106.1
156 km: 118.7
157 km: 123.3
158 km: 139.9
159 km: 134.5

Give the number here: 123.3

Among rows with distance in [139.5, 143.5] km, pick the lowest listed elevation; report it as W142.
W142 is 98.56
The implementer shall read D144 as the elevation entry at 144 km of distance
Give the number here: 90.59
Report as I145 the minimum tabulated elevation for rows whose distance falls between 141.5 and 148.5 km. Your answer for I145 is 78.5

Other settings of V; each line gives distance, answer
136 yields 156.5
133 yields 172.1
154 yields 107.2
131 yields 227.3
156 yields 118.7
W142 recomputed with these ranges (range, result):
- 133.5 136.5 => 156.5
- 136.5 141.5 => 109.7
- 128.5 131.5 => 187.9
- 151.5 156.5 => 85.1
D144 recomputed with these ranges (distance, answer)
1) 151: 84.13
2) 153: 101.6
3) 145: 90.61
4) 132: 192.1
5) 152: 85.1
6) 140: 119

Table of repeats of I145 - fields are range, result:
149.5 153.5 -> 80.39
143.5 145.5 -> 90.59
